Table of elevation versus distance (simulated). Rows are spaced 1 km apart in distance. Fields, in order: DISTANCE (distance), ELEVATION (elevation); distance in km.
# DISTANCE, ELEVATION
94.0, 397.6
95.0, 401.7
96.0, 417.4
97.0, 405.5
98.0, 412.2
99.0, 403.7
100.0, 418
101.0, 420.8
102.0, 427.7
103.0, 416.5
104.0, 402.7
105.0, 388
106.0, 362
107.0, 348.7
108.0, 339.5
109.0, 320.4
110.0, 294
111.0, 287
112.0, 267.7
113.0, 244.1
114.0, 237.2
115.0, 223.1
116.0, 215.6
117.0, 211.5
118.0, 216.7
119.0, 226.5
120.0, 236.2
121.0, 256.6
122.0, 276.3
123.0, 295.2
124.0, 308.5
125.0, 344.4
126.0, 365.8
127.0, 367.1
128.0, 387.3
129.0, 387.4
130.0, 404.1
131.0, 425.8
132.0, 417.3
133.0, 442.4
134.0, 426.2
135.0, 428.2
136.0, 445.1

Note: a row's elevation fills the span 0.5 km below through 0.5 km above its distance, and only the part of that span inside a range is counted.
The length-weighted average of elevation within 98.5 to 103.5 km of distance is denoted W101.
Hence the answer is 417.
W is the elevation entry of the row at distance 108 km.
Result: 339.5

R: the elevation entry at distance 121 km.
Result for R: 256.6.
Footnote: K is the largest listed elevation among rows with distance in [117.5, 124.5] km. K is 308.5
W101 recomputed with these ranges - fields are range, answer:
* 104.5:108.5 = 360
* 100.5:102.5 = 424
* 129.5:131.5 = 415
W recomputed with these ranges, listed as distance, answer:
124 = 308.5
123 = 295.2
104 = 402.7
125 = 344.4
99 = 403.7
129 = 387.4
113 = 244.1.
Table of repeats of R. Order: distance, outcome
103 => 416.5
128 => 387.3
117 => 211.5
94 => 397.6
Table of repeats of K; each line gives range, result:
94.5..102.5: 427.7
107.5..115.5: 339.5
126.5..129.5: 387.4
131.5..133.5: 442.4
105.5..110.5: 362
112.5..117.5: 244.1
